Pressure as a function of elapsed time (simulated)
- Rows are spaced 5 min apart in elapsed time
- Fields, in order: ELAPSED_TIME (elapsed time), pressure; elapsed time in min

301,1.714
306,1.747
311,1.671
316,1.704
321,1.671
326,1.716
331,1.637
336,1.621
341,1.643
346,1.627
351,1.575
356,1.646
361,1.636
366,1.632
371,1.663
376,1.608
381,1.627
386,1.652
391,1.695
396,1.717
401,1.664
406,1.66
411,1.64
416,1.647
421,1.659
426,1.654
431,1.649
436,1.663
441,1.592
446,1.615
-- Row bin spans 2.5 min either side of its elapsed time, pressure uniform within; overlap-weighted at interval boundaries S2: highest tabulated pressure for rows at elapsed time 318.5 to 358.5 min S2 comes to 1.716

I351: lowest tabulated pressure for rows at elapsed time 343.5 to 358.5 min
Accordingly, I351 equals 1.575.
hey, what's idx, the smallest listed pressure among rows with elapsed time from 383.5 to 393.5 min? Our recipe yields 1.652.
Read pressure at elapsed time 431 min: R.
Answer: 1.649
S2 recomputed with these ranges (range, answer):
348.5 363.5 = 1.646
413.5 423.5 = 1.659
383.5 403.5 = 1.717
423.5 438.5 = 1.663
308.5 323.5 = 1.704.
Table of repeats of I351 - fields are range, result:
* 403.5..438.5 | 1.64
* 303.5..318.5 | 1.671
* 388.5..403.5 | 1.664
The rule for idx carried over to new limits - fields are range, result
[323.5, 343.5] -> 1.621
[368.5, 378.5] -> 1.608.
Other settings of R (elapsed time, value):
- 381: 1.627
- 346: 1.627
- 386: 1.652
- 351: 1.575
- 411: 1.64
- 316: 1.704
